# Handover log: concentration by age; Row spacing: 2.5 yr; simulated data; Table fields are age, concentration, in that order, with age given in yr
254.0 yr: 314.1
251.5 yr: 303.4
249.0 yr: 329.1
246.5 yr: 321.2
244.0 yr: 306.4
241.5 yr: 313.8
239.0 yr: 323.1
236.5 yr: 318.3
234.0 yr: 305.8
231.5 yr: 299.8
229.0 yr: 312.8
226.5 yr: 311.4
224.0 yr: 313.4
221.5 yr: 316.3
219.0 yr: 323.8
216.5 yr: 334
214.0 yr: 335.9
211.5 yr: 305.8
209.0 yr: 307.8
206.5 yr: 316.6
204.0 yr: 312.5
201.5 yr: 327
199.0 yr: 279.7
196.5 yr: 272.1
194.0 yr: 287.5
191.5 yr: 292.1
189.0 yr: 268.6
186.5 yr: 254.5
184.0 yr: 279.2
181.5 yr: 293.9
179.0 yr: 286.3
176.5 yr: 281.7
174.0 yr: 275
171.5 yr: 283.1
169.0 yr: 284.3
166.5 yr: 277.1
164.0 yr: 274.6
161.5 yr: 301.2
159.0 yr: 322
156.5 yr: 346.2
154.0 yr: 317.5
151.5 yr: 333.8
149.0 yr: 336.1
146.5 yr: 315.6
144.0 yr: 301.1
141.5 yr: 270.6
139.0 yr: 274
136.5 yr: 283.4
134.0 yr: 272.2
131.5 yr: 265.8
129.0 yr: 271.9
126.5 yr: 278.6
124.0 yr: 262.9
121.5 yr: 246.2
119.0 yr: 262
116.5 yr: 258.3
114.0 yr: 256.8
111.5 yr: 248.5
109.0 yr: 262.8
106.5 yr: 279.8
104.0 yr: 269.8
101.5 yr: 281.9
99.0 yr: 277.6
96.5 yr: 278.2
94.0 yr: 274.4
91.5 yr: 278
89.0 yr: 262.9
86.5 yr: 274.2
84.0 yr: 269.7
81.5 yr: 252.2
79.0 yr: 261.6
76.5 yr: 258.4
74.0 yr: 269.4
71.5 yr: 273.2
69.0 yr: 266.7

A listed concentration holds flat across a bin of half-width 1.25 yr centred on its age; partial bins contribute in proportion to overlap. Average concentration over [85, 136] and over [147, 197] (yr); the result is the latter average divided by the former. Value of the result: 1.1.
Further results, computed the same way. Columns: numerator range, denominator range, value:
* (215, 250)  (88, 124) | 1.19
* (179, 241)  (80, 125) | 1.14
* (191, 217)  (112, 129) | 1.17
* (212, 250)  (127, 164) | 1.06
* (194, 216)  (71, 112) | 1.14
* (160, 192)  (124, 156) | 0.96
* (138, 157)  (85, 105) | 1.13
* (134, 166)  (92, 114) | 1.12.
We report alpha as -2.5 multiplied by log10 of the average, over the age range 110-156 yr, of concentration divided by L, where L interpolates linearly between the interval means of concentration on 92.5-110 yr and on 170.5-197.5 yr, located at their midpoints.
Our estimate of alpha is -0.02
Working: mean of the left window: 275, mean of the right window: 279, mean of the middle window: 282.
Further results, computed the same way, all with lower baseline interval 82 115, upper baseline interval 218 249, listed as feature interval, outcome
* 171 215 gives 0.03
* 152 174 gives -0.03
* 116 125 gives 0.08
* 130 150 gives -0.02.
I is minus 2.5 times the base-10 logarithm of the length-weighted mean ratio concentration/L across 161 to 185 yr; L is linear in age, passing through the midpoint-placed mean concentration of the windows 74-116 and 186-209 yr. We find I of 0.01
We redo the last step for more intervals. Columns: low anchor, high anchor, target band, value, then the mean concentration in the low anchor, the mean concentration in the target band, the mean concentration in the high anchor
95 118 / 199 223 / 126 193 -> 0.009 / 268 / 291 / 318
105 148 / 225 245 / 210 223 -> -0.062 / 272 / 323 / 312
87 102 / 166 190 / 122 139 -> 0.020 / 275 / 271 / 279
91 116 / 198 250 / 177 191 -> 0.085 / 270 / 278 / 315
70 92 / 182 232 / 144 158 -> -0.144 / 266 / 327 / 302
